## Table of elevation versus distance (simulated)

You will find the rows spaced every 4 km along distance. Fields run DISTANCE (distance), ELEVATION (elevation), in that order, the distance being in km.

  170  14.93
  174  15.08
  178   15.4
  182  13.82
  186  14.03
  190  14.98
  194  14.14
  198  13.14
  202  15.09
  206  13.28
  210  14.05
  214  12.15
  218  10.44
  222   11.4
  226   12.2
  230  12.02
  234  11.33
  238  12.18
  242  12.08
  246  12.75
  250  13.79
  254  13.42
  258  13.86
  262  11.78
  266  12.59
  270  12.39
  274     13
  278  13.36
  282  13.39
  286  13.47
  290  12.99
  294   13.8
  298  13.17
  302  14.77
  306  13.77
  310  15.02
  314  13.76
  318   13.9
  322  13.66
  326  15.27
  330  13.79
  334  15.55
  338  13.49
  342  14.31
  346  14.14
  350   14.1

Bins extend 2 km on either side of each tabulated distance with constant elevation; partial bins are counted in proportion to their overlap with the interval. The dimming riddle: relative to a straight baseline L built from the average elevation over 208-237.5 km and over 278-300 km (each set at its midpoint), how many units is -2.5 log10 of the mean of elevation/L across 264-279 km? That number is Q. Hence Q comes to 0.02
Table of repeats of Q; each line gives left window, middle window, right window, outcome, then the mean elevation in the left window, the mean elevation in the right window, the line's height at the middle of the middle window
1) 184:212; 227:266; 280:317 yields 0.11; 14.1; 13.8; 14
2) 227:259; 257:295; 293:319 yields 0.03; 12.6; 14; 13.4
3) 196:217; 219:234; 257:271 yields 0.12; 13.4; 12.6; 13.1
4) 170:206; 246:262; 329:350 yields 0.08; 14.4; 14.3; 14.4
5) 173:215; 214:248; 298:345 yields 0.20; 14.1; 14.2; 14.2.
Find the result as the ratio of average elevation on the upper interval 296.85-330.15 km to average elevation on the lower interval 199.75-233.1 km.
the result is 1.13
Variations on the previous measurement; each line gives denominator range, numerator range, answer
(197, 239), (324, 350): 1.15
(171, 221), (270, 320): 0.99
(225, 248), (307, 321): 1.17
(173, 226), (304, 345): 1.05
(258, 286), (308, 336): 1.12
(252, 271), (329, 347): 1.11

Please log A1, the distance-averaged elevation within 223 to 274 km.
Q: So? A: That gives 12.5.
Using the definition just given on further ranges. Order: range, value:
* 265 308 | 13.4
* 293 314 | 14.1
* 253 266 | 12.9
